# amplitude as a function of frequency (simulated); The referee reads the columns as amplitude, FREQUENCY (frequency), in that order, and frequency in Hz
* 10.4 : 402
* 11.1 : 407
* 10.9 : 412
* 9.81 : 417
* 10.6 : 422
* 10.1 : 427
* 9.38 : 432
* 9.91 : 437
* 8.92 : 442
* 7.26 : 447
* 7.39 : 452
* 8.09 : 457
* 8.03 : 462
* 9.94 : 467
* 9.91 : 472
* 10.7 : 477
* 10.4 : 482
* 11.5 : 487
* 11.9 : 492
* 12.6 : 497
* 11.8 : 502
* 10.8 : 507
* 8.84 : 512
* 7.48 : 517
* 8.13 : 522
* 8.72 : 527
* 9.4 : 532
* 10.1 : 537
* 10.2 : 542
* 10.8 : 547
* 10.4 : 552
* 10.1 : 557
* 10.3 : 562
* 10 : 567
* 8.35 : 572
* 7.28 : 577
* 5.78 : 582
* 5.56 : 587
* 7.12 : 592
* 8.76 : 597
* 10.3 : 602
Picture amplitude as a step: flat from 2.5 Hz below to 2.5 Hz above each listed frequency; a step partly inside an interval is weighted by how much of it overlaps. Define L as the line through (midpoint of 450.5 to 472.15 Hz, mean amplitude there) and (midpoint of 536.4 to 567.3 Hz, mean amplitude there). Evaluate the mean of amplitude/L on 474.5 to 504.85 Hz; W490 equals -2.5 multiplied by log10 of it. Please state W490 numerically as -0.25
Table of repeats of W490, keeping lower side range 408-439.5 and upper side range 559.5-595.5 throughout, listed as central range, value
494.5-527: -0.12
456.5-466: 0.15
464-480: -0.08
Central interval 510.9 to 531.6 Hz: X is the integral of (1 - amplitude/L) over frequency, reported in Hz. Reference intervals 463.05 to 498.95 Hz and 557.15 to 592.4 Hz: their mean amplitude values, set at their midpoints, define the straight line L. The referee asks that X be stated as 2.7 Hz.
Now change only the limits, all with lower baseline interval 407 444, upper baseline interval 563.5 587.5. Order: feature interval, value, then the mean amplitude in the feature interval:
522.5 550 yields -4.8 Hz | 9.73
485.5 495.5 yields -3.1 Hz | 11.8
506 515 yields -0.9 Hz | 9.53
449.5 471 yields 2.3 Hz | 8.47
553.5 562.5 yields -2.6 Hz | 10.2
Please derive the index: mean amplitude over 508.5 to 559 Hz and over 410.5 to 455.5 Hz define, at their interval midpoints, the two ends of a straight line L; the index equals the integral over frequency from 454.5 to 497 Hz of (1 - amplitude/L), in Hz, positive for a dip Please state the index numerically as -3.85 Hz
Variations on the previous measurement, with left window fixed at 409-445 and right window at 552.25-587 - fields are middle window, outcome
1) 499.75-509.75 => -2.2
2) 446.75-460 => 2.8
